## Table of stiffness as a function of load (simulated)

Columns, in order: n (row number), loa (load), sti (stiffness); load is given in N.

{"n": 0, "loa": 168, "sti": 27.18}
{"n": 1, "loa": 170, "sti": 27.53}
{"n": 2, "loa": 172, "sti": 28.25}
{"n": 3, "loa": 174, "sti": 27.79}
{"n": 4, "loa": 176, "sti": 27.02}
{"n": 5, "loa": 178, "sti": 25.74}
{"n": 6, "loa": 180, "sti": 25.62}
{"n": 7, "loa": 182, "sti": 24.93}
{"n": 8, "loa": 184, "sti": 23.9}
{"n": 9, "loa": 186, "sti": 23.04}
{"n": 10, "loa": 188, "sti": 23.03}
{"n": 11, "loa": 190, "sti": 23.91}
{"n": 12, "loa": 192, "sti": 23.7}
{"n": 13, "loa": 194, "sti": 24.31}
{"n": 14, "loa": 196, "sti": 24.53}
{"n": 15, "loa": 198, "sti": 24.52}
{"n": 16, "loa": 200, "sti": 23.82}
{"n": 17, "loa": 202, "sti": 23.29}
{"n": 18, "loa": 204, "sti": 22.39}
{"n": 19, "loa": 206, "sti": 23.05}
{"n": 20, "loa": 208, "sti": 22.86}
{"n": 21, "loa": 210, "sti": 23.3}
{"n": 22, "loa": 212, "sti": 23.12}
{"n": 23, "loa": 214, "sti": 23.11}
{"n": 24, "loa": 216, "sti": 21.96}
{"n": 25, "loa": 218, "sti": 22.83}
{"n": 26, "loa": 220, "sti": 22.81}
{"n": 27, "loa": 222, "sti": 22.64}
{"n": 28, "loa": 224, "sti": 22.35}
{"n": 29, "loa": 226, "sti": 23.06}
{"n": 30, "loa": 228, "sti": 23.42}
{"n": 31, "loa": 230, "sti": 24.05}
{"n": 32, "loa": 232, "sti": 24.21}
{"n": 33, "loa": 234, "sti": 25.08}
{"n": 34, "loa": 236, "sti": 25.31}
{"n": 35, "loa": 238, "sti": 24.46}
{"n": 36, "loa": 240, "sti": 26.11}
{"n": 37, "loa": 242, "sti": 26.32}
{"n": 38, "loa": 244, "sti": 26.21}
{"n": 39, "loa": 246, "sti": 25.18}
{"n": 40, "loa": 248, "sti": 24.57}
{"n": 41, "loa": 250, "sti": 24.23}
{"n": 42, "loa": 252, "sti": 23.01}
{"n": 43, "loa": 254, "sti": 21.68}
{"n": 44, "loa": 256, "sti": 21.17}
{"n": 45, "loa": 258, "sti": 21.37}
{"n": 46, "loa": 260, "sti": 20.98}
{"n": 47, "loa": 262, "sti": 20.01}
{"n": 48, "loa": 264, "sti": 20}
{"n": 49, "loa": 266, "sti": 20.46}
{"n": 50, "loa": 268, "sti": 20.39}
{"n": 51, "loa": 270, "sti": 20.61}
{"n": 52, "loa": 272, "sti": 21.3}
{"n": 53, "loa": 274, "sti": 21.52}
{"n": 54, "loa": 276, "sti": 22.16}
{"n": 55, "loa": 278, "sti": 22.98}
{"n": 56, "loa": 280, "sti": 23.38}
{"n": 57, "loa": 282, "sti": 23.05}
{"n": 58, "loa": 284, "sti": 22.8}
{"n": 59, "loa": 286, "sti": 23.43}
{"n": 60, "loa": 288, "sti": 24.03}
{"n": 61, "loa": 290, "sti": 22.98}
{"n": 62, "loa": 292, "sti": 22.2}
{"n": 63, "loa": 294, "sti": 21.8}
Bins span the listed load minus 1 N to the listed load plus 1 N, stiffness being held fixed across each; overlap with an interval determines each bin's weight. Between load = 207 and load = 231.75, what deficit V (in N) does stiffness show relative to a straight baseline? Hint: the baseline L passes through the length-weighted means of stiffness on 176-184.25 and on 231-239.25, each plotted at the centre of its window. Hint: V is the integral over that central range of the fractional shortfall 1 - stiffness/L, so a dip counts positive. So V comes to 2.0 N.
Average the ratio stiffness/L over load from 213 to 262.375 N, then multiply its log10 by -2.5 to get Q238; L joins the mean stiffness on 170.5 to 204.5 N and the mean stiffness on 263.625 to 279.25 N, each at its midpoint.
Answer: -0.04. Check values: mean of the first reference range 24.8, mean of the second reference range 21.3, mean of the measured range 23.5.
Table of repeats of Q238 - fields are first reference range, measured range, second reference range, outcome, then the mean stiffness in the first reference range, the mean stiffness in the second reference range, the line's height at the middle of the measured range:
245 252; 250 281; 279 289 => 0.12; 24.4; 23.3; 23.9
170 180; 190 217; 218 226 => 0.05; 27.1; 22.7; 24.4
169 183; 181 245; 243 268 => 0.04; 26.7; 22.3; 24.7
